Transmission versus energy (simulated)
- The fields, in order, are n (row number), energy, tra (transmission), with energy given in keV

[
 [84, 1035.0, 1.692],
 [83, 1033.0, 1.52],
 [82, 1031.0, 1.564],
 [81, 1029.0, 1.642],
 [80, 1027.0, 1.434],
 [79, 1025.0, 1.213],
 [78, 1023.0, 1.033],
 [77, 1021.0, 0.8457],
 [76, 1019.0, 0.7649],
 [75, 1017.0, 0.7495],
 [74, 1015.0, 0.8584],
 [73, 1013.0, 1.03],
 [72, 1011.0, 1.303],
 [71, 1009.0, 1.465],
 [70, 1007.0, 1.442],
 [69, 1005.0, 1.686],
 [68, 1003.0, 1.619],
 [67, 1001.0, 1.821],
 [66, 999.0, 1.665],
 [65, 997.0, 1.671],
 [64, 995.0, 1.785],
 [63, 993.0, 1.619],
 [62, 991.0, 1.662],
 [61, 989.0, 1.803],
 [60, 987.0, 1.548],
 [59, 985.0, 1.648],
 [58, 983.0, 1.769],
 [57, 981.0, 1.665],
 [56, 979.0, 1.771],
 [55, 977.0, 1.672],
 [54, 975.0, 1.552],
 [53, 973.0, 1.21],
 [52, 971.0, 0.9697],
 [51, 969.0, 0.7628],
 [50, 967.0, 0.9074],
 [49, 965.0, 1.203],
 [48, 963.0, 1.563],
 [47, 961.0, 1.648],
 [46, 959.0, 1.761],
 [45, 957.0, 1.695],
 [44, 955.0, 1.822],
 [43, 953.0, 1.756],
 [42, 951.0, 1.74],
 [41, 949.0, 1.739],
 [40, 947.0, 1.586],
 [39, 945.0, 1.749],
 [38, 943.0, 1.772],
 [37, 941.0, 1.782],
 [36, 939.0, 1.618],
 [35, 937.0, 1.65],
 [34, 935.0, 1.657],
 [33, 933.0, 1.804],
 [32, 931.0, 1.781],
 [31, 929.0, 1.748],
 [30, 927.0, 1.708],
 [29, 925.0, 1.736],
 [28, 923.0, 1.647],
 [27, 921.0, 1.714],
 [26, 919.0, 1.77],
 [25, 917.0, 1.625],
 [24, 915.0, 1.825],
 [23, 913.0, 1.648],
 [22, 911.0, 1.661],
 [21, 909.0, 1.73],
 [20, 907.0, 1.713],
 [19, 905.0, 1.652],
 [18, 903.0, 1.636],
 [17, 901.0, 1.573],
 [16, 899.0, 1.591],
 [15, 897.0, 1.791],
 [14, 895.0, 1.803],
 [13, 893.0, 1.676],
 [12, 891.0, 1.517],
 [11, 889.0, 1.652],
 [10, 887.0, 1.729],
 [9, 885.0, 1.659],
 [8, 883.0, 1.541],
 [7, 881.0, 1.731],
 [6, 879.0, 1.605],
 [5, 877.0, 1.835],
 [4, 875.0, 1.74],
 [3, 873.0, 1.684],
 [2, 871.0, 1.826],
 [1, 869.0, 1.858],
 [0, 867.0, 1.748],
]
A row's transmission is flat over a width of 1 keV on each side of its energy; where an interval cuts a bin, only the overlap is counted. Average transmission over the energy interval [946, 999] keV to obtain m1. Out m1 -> 1.56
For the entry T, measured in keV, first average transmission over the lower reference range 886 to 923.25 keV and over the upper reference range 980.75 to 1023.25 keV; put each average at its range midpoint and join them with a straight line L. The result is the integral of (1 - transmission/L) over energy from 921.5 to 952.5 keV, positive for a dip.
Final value -2.3 keV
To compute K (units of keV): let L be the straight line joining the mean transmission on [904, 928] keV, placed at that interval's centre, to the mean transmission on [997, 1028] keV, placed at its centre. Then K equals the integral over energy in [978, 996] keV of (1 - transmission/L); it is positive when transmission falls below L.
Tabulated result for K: -4.0 keV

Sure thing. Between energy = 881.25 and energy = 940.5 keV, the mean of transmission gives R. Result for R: 1.69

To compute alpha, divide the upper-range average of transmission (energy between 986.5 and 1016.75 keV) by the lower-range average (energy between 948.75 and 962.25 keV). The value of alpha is 0.9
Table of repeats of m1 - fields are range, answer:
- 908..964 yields 1.71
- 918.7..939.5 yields 1.71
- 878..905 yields 1.65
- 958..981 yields 1.38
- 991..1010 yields 1.64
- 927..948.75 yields 1.72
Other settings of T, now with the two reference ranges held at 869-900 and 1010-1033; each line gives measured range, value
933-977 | -3.76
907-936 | -3.18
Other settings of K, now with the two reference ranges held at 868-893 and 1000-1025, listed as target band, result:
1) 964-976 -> 2.4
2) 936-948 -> -1.8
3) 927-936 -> -1.4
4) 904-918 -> -0.9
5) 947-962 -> -3.1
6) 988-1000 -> -3.9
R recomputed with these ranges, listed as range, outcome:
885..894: 1.65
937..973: 1.53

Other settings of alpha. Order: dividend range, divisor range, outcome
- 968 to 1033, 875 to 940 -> 0.84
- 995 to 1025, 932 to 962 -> 0.75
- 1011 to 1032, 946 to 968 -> 0.71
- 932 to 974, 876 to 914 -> 0.92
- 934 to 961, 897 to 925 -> 1.02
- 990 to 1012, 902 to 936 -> 0.94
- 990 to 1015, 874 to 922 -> 0.91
